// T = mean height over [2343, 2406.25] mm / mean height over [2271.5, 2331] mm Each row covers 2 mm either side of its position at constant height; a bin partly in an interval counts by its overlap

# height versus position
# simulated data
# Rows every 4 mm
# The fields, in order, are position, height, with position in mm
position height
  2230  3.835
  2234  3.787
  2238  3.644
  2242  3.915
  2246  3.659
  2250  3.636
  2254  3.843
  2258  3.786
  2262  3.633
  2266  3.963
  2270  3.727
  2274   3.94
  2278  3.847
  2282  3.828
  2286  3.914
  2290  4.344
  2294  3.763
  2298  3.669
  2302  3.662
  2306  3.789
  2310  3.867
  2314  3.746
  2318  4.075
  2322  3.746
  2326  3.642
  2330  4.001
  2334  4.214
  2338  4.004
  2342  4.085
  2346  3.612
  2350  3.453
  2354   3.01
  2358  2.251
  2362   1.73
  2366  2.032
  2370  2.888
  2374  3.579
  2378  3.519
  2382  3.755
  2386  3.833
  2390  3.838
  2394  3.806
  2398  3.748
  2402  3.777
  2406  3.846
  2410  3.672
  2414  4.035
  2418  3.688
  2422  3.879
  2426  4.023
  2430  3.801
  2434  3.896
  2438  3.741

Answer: 0.9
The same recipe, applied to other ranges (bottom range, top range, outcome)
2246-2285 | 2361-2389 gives 0.82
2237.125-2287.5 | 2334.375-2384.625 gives 0.84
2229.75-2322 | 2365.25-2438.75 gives 0.96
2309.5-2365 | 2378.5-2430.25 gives 1.09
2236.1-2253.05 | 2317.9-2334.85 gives 1.05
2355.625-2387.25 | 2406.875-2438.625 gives 1.31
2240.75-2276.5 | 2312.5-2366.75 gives 0.91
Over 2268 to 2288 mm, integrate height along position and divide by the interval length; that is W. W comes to 3.85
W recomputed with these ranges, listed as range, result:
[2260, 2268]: 3.8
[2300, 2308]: 3.73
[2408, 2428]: 3.86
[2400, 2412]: 3.77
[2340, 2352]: 3.72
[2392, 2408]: 3.79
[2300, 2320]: 3.83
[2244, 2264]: 3.71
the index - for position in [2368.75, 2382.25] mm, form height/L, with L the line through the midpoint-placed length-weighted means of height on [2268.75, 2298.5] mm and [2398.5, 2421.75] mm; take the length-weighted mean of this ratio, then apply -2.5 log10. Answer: 0.12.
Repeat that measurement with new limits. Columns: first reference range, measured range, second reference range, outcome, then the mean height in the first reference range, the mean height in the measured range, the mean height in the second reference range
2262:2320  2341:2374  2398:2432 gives 0.311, 3.86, 2.89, 3.83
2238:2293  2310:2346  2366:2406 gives -0.062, 3.84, 3.92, 3.57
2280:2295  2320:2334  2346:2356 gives -0.088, 3.98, 3.86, 3.31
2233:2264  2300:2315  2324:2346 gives 0.034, 3.74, 3.77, 3.95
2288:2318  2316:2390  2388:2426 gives 0.123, 3.85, 3.42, 3.82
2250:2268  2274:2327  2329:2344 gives 0.027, 3.79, 3.85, 4.08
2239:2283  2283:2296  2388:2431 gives -0.054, 3.79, 3.99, 3.83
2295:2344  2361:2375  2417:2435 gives 0.455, 3.87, 2.54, 3.86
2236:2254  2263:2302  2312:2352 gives -0.025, 3.73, 3.87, 3.86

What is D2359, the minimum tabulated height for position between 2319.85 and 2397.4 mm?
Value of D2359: 1.73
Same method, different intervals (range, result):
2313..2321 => 3.746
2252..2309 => 3.633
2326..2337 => 3.642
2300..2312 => 3.662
